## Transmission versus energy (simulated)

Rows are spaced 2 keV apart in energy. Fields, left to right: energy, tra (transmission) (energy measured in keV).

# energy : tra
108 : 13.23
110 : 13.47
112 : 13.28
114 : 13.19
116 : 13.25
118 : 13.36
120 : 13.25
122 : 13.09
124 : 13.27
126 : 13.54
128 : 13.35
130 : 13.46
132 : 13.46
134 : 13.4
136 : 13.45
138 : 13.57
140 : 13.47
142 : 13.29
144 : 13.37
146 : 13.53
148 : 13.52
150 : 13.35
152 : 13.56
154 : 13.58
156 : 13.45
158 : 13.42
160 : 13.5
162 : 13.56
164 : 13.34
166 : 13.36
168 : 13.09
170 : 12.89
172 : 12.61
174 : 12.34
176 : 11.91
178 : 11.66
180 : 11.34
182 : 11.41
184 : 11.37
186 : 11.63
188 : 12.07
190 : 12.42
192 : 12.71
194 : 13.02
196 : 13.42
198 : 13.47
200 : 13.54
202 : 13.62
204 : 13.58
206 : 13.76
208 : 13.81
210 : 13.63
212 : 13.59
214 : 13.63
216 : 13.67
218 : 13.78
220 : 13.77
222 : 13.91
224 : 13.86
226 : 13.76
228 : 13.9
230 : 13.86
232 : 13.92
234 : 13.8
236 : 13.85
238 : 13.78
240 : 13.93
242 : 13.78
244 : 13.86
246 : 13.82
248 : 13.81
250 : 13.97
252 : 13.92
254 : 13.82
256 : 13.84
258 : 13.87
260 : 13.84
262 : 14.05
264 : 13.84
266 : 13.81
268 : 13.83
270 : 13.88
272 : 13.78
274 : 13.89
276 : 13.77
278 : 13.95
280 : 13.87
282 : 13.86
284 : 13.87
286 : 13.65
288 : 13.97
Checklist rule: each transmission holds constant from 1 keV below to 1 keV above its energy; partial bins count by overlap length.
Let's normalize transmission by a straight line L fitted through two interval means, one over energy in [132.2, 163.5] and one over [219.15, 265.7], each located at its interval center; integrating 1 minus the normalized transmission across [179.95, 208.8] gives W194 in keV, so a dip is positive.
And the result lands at 1.9 keV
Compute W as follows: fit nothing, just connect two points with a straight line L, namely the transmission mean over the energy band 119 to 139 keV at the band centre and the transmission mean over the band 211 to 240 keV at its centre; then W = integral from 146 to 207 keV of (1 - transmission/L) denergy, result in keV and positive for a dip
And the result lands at 3.1 keV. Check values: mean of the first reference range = 13.4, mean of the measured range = 12.9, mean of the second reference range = 13.8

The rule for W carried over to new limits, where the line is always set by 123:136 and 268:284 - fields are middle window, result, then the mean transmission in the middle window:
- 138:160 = 0.0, 13.5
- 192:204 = 0.2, 13.4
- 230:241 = -0.1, 13.9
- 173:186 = 1.8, 11.7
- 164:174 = 0.4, 13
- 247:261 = -0.1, 13.9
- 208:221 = 0.0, 13.7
